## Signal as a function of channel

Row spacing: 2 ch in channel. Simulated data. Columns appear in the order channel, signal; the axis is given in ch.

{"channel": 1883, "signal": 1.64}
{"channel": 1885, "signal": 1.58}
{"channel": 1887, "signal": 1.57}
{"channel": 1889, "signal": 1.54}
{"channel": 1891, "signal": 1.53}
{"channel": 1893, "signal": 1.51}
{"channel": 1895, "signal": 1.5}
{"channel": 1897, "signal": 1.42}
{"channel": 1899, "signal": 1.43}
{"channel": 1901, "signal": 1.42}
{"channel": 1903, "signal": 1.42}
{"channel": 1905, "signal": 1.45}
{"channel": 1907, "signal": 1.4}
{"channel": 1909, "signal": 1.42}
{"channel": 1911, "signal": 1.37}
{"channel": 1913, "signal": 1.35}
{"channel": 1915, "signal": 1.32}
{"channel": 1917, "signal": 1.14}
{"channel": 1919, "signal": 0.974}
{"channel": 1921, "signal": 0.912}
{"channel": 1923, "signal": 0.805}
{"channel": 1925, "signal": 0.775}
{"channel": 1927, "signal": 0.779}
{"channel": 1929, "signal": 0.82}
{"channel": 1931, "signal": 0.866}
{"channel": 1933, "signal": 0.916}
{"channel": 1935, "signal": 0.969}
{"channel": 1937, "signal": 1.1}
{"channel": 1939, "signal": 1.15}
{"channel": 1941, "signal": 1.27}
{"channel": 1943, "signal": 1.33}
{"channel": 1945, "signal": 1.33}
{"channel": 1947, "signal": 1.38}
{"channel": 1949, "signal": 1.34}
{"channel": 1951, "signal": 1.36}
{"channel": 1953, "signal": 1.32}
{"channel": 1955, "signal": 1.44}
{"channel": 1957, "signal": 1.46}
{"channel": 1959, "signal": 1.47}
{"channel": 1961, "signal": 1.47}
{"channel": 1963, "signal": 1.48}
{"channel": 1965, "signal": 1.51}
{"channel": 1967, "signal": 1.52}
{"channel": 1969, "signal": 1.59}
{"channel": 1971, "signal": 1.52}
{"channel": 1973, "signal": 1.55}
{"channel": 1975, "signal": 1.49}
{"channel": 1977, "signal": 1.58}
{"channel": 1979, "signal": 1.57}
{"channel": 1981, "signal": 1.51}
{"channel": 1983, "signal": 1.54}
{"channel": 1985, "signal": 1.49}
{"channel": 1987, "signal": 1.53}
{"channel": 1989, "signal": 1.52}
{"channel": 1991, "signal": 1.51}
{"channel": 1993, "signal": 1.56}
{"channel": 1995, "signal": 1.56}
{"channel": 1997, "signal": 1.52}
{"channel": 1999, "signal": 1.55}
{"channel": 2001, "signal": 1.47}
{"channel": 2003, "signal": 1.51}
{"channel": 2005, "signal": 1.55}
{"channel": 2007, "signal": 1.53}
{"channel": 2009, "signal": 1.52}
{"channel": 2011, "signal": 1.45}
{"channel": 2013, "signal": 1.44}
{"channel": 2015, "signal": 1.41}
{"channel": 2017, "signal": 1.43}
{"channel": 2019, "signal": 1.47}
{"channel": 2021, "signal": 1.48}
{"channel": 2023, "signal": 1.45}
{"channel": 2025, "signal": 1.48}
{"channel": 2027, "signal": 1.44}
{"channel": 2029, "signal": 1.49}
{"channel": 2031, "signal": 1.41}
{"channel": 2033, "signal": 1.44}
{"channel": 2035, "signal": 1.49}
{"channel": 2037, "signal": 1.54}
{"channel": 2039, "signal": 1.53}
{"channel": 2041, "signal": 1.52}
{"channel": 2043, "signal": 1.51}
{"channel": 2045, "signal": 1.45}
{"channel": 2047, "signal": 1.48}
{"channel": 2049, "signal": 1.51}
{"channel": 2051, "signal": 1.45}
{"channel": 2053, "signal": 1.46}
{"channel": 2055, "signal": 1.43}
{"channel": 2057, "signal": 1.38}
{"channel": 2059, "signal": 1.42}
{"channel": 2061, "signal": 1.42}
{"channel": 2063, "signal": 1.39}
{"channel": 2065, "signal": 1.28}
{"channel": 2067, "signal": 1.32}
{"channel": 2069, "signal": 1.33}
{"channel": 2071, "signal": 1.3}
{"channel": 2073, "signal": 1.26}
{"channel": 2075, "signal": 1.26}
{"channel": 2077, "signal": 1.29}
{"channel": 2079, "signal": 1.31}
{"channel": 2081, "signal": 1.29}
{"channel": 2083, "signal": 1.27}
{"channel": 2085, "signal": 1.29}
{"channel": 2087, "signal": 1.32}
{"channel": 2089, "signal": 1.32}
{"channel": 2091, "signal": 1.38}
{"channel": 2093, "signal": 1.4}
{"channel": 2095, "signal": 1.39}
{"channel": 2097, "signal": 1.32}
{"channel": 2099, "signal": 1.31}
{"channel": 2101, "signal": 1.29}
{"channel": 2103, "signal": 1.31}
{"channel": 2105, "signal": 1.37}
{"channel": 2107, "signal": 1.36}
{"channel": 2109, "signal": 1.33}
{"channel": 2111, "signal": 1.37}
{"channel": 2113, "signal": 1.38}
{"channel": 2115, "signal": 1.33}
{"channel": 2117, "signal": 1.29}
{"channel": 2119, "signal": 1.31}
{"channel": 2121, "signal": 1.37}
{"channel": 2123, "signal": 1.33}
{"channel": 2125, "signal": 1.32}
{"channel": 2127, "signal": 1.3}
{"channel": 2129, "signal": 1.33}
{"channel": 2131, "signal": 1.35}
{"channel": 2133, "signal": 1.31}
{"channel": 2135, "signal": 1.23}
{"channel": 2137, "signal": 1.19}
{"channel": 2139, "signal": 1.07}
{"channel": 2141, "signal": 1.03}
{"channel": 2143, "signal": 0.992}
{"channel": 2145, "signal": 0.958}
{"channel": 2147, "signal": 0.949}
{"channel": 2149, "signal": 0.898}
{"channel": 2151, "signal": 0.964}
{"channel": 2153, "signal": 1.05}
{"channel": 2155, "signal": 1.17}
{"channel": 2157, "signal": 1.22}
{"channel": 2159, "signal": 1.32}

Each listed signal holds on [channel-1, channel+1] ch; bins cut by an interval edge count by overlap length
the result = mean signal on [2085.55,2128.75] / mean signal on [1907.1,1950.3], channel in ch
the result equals 1.2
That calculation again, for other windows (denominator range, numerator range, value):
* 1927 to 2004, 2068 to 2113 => 0.95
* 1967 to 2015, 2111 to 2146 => 0.82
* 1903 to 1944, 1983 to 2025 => 1.35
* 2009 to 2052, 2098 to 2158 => 0.83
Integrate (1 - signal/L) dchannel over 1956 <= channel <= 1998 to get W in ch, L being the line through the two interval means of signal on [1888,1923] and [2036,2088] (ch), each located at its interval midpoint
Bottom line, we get -4.9 ch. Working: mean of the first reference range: 1.34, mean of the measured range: 1.52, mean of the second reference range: 1.39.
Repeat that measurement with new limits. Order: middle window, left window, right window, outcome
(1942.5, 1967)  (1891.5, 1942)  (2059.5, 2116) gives -4.0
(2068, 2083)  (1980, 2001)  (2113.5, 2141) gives 0.9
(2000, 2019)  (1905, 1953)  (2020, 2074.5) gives -2.0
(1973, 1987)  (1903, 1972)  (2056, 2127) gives -2.9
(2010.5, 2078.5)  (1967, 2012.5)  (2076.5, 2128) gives 0.4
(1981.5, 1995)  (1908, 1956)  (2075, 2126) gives -3.6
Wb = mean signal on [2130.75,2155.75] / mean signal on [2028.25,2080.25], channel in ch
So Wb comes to 0.77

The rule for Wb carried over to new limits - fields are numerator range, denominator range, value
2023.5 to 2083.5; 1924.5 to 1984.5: 1.07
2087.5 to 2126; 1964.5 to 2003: 0.88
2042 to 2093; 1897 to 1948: 1.17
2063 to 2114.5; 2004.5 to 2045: 0.90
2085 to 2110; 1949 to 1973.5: 0.91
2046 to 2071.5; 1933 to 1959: 1.09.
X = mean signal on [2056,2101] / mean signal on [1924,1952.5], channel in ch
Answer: 1.20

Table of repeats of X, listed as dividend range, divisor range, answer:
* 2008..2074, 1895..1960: 1.18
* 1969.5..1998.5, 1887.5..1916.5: 1.07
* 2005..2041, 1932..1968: 1.11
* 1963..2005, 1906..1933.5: 1.44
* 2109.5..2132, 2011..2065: 0.92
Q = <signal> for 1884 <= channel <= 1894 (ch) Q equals 1.55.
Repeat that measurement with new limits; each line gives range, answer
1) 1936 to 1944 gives 1.21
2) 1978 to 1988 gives 1.53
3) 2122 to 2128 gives 1.32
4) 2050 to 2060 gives 1.43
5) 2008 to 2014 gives 1.47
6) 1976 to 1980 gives 1.58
